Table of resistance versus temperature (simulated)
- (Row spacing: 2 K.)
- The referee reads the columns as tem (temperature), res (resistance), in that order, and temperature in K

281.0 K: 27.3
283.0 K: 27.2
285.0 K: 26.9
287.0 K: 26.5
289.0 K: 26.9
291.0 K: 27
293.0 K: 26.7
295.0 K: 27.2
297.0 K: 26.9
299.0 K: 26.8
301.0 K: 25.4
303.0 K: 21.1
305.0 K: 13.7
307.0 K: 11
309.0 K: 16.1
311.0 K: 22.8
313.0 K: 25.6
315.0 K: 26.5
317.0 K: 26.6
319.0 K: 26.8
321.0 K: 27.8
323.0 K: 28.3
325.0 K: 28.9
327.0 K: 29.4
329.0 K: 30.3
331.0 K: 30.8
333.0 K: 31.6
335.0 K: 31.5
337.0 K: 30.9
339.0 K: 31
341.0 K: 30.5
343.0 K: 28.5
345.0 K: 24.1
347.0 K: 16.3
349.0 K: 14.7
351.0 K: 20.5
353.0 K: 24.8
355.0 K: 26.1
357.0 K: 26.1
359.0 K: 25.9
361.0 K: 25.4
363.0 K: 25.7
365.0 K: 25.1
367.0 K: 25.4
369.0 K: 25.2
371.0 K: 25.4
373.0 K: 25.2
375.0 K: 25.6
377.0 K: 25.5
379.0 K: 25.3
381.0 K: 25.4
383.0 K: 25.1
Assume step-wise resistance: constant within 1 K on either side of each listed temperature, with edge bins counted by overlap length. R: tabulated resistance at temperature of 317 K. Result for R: 26.6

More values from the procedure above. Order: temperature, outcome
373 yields 25.2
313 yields 25.6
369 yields 25.2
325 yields 28.9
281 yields 27.3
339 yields 31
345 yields 24.1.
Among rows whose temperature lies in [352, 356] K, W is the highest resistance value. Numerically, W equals 26.1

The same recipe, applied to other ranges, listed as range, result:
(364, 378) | 25.6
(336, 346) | 31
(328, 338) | 31.6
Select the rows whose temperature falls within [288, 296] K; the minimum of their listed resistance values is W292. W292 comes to 26.7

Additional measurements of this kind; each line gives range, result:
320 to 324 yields 27.8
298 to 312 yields 11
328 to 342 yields 30.3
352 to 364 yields 24.8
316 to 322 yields 26.6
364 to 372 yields 25.1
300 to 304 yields 21.1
